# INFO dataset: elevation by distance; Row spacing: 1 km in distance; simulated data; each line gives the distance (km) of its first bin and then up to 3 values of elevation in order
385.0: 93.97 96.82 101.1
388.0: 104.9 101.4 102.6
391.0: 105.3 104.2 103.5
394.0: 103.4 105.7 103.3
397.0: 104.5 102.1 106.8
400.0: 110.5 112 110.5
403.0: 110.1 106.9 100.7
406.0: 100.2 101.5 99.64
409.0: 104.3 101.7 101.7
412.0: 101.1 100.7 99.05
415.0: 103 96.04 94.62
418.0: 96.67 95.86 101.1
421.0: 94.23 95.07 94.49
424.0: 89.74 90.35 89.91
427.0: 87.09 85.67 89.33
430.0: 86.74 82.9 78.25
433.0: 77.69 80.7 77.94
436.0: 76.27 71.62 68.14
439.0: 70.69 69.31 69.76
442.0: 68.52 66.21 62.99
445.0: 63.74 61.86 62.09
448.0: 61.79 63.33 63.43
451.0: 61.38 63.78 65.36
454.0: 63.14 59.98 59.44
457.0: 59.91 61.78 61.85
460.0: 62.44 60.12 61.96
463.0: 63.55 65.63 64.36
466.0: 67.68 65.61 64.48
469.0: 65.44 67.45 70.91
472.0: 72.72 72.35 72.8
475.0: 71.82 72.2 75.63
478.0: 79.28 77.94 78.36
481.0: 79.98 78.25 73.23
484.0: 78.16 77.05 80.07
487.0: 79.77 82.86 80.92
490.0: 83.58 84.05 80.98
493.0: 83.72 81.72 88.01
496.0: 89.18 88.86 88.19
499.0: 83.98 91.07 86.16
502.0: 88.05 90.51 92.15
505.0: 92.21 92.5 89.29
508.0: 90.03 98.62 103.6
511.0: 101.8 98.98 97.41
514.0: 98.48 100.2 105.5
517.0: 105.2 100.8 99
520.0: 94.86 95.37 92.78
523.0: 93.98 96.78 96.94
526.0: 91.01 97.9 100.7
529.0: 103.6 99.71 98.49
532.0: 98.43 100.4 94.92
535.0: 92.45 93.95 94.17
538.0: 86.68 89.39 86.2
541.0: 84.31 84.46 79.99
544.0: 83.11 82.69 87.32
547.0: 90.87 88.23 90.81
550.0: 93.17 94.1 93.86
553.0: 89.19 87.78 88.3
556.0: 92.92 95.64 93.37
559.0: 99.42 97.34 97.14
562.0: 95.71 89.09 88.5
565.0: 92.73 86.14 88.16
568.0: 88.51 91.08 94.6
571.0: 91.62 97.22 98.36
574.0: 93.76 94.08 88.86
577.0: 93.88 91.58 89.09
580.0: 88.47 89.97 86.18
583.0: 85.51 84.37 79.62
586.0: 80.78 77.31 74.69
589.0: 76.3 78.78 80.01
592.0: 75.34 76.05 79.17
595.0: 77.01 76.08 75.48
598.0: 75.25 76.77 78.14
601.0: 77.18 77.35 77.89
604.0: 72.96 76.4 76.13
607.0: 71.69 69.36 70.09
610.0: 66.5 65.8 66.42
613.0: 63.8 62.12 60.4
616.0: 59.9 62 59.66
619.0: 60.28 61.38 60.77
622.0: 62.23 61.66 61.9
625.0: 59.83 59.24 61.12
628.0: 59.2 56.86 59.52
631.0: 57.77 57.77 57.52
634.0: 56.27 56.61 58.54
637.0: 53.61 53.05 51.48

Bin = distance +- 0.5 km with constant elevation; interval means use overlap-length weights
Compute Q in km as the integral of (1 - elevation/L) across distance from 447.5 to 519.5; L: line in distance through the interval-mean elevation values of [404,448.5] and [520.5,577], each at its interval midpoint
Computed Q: 8.3 km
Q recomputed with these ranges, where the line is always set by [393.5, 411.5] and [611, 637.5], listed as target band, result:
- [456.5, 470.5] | 4.3 km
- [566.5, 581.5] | -4.7 km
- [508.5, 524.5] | -3.4 km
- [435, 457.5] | 7.2 km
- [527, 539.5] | -2.8 km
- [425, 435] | 1.5 km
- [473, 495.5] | 2.3 km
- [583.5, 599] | -2.6 km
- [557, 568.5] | -3.2 km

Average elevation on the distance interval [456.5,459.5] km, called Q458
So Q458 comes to 61.2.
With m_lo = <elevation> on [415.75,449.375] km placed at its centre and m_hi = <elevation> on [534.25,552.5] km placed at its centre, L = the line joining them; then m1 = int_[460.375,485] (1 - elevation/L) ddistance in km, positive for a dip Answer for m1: 3.63 km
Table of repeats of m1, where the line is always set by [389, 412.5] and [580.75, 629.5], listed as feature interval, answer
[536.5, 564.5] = -3.6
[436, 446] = 3.0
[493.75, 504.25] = 0.0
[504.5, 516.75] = -1.6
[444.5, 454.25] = 3.4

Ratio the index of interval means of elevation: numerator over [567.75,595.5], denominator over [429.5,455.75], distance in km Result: 1.24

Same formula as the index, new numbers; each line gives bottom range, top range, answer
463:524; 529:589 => 1.07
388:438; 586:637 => 0.70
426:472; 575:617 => 1.12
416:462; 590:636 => 0.89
